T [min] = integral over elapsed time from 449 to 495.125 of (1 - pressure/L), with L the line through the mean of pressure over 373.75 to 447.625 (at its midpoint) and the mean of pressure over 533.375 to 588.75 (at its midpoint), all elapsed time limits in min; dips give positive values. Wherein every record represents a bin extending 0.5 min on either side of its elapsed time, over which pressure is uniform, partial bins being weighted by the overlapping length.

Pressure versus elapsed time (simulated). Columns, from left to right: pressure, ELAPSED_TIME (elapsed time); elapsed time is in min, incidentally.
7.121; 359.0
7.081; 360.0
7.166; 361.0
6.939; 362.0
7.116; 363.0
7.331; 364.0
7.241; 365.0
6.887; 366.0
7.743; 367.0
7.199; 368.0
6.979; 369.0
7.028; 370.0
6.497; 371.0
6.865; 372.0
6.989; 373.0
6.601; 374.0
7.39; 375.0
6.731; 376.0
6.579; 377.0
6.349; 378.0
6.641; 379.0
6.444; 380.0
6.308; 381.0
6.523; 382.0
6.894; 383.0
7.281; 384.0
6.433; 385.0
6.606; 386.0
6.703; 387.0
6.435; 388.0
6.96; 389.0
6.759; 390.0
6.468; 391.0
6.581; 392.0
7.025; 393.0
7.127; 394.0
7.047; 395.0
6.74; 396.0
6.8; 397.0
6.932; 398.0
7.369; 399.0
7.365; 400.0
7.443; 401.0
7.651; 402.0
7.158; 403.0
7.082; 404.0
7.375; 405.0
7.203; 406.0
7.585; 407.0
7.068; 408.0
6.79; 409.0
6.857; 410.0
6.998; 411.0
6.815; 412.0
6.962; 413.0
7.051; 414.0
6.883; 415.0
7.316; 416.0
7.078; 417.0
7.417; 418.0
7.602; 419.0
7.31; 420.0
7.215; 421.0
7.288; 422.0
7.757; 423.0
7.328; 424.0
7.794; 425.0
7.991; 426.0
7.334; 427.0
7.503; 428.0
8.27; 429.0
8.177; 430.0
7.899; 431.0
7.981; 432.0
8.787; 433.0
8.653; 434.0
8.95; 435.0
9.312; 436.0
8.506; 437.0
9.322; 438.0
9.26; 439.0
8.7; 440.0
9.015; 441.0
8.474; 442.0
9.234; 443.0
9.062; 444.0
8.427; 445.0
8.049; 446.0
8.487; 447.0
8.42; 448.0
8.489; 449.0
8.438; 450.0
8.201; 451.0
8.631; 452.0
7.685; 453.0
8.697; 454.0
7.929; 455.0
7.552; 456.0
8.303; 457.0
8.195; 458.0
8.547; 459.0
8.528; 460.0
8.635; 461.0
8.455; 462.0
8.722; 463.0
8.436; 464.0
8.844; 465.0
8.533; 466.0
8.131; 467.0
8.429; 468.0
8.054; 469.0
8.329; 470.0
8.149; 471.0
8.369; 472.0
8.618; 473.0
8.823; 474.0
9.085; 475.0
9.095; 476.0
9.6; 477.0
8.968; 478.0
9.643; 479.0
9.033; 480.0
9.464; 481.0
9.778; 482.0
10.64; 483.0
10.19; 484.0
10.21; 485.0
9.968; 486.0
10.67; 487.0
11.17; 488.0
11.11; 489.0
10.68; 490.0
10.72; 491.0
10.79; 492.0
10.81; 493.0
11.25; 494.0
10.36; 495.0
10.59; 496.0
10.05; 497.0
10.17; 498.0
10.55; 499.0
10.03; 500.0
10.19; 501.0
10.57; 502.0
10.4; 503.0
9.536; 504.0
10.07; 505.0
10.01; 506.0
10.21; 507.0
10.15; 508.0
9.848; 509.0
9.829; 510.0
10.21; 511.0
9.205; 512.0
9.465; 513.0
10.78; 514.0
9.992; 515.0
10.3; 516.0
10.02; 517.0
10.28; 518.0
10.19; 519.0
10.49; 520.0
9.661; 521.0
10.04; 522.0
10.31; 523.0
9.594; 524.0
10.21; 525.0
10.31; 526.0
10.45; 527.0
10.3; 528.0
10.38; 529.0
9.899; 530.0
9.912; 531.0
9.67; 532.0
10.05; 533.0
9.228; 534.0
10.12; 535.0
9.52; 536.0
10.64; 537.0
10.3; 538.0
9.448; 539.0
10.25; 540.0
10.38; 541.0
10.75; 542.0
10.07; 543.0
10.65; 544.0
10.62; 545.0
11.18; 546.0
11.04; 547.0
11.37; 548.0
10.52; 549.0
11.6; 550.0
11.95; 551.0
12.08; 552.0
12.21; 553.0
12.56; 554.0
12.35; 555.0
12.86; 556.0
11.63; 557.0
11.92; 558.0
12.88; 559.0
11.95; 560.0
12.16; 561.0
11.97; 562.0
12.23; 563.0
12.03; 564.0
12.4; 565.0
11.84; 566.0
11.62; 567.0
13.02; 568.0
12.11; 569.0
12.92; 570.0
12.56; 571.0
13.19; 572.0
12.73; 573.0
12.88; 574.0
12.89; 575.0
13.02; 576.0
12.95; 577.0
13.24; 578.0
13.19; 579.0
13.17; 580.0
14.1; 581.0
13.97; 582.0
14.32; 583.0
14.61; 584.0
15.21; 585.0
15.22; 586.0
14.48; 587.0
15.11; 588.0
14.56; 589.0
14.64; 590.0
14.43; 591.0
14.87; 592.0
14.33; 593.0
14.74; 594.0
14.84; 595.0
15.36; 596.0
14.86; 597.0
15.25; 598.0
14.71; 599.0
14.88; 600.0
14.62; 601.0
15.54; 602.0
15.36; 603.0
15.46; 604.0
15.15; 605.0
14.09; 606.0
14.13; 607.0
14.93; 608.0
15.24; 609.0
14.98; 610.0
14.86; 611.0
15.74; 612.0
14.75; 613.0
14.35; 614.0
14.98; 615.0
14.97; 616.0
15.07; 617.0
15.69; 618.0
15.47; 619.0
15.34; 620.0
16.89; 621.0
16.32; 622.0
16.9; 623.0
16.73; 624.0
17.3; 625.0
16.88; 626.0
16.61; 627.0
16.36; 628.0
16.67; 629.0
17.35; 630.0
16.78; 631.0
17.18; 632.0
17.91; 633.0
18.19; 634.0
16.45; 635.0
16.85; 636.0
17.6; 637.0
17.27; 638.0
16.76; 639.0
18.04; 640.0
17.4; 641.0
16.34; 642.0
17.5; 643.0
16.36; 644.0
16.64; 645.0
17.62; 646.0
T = 1.2 min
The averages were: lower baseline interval 7.46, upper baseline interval 12.2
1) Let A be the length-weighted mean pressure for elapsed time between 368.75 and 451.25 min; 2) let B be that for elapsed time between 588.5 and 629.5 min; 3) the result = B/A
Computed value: 2.06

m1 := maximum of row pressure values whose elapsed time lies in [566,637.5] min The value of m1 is 18.19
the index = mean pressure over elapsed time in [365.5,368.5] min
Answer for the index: 7.28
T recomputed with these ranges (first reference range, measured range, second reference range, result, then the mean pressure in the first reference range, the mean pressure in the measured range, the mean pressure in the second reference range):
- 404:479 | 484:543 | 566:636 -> 4.90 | 8.14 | 10.2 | 14.9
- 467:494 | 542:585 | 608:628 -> 3.14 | 9.63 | 12.4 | 15.7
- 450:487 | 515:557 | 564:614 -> 4.31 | 8.81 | 10.6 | 14.1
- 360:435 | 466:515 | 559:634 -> 3.75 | 7.16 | 9.82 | 14.6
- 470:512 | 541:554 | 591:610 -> 1.37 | 9.96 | 11.2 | 14.9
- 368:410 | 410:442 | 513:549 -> -0.40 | 6.9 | 7.88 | 10.2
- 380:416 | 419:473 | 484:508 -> 1.99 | 6.95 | 8.31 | 10.4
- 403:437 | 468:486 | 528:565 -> -0.04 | 7.57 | 9.18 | 11.1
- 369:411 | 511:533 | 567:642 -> 3.48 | 6.9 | 10.1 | 15.1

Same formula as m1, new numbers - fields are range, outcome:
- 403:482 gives 9.778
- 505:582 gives 14.1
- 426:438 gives 9.322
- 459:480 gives 9.643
